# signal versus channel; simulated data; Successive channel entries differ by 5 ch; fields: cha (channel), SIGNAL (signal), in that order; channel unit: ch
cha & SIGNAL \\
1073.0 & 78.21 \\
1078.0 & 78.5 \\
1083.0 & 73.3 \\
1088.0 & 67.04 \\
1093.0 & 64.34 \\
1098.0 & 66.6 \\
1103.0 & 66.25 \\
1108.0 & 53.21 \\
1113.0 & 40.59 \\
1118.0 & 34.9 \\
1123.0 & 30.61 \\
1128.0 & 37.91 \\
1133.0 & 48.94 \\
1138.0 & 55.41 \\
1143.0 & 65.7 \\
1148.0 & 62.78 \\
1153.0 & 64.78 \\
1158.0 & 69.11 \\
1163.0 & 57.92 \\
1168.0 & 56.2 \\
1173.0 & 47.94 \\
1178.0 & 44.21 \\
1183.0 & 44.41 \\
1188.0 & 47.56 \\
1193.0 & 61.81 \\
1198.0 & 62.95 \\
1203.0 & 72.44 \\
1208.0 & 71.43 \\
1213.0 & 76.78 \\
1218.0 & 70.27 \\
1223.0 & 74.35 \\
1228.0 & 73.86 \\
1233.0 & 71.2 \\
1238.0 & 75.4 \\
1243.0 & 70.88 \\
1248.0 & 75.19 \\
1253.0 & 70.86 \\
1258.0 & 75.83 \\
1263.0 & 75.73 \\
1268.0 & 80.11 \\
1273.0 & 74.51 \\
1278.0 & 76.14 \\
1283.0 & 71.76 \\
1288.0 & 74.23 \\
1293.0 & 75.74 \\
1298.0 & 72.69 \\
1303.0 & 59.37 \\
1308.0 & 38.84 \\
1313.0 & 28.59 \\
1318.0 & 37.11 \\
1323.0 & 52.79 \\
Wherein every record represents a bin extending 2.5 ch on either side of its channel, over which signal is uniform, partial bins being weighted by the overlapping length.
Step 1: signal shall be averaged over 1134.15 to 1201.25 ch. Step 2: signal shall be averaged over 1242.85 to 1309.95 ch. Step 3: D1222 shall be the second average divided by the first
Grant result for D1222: 1.25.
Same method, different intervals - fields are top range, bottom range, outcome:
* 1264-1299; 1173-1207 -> 1.35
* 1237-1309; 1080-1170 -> 1.27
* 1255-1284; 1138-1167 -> 1.20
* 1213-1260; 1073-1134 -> 1.30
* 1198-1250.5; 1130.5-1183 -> 1.28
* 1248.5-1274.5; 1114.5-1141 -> 1.80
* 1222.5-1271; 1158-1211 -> 1.29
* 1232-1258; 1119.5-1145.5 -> 1.55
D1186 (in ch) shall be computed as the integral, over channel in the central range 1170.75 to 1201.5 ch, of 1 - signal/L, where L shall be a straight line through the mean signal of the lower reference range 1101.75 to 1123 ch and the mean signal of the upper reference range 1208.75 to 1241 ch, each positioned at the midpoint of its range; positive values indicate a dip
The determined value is 5.7 ch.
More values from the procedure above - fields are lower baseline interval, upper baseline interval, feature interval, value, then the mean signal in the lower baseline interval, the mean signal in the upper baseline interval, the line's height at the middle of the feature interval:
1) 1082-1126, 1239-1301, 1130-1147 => 0.6 ch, 54.4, 74.4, 58.5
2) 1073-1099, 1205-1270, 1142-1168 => 3.3 ch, 70.9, 73.9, 72.3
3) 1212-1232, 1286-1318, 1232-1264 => -2.8 ch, 73.4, 56.3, 67.9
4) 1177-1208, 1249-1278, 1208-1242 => -4.0 ch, 57.4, 75.5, 65.7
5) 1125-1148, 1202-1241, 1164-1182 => 3.4 ch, 52.7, 73.2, 61.5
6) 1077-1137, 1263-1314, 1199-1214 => -2.7 ch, 54.6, 66.8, 61.3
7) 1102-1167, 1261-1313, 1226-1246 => -3.2 ch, 52.7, 67.9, 62.8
